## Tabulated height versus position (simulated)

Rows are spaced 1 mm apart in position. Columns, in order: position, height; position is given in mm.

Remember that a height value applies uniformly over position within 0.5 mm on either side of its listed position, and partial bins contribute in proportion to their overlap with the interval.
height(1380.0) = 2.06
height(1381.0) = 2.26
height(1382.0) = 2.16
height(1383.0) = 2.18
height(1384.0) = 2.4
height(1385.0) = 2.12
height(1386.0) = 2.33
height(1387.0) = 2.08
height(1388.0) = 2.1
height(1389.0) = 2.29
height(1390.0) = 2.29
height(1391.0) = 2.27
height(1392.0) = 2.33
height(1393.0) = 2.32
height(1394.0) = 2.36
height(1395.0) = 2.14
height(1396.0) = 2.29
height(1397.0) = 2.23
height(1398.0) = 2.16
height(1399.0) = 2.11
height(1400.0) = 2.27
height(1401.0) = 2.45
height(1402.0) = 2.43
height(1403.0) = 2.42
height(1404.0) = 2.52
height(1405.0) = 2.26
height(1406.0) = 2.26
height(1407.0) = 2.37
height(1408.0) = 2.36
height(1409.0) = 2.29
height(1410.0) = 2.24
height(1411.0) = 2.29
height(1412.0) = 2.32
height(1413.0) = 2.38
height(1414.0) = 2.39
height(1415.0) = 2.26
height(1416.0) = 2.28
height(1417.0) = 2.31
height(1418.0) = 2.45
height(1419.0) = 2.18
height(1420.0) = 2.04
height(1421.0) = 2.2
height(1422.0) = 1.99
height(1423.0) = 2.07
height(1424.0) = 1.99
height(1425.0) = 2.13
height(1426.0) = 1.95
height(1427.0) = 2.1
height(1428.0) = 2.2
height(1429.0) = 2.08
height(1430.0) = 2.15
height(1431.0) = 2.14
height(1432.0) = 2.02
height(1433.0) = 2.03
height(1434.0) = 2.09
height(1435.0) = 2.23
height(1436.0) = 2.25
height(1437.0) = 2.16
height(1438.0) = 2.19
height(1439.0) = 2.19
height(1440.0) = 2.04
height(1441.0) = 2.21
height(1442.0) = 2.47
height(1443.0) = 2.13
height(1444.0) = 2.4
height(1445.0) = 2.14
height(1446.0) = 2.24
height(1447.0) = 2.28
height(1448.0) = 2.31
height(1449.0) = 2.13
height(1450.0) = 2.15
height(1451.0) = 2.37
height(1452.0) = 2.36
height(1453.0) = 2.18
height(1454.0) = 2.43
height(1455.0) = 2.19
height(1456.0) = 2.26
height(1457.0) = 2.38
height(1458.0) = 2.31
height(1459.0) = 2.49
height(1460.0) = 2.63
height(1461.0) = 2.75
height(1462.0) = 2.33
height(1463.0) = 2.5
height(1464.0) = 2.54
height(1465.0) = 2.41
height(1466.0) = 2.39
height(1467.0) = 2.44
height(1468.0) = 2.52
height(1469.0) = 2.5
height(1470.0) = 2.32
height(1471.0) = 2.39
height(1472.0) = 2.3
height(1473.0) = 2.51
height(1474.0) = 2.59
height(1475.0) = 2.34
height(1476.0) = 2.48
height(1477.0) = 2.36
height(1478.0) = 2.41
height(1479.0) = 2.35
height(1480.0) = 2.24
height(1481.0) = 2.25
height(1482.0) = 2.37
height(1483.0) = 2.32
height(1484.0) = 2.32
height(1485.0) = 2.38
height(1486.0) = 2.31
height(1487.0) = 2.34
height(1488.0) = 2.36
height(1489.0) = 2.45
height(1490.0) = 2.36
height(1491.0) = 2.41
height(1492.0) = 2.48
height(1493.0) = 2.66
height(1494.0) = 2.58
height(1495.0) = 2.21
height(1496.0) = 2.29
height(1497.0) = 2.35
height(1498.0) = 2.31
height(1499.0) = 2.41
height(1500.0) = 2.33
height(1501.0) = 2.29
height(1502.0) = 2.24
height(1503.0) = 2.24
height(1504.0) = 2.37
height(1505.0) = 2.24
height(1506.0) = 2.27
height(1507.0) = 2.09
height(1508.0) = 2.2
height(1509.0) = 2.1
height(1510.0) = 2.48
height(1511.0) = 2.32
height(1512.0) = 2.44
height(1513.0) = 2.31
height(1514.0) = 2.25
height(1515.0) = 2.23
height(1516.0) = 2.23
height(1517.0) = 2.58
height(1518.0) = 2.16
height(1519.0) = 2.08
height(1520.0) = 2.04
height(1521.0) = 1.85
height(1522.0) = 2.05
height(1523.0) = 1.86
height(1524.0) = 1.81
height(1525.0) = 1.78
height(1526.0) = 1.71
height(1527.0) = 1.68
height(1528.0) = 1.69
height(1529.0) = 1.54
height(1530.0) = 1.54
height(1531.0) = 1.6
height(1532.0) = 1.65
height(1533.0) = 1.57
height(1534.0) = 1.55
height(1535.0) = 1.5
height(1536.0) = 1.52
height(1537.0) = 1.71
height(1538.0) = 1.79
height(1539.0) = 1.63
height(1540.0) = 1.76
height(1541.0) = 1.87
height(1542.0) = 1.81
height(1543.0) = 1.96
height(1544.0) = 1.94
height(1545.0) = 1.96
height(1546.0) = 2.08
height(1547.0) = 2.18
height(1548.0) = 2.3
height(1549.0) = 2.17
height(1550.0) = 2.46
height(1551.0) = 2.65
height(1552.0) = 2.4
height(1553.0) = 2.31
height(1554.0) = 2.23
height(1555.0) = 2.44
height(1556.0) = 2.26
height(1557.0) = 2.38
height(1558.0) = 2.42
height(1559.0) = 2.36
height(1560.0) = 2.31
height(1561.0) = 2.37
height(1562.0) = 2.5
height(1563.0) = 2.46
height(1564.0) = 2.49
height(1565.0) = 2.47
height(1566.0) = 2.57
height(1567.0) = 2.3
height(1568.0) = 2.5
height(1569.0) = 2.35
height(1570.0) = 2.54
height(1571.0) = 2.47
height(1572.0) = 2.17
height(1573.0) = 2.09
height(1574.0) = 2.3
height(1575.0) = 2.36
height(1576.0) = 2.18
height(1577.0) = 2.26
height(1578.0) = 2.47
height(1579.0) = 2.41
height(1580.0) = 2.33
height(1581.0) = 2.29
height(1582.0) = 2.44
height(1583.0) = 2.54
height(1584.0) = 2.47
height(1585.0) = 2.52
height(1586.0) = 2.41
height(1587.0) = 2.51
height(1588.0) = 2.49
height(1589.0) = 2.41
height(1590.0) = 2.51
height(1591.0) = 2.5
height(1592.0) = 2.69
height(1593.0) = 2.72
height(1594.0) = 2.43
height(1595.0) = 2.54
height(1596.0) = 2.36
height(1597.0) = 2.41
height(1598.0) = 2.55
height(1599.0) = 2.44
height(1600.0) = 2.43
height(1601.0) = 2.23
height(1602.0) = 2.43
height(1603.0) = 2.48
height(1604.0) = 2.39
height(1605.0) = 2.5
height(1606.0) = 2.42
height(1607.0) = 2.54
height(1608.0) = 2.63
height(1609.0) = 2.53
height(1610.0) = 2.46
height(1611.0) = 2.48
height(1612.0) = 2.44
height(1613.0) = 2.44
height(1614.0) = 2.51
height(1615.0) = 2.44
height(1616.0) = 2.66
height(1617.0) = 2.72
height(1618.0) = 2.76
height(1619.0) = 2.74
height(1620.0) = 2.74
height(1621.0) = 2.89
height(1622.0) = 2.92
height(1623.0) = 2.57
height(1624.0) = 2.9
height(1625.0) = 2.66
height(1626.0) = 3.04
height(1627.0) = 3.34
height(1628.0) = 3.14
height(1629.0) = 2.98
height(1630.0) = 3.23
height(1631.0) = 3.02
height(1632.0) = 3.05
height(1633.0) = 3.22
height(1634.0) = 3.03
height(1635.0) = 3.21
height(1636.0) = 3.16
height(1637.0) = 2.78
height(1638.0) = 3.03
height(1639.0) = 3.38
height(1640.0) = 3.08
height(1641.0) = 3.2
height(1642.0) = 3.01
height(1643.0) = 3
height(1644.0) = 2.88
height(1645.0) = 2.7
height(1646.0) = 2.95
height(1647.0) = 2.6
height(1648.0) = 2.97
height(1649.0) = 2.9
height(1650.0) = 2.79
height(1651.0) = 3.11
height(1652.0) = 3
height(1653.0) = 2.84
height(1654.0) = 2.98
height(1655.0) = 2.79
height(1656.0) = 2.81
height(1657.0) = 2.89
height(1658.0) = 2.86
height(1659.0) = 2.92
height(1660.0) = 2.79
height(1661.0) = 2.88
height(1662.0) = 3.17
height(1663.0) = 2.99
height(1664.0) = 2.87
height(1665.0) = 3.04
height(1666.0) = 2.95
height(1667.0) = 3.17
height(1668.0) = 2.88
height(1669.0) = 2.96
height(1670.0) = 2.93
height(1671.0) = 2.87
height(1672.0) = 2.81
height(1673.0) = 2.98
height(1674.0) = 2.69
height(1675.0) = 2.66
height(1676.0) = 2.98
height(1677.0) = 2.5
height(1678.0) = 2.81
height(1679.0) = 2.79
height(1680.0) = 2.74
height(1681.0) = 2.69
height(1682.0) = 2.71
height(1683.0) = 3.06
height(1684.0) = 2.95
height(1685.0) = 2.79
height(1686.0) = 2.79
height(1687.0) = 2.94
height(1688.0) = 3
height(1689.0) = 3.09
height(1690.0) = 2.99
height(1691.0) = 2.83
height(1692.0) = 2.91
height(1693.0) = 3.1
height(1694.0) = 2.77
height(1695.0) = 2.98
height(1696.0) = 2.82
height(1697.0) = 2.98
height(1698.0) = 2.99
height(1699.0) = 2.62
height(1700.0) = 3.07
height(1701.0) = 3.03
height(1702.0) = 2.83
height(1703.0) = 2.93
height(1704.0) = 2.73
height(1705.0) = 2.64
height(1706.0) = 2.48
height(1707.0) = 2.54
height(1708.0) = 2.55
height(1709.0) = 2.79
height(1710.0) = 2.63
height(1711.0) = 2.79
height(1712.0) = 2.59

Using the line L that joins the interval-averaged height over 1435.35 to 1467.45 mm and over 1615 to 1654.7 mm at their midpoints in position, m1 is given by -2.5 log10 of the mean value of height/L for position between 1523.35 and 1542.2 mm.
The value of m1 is 0.48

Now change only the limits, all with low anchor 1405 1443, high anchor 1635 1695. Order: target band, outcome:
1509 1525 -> 0.14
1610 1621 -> 0.07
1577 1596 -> 0.09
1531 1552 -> 0.31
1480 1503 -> 0.02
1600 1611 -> 0.12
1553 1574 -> 0.10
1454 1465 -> -0.06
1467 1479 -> -0.04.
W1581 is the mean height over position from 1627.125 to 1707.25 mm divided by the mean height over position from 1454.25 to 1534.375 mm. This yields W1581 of 1.3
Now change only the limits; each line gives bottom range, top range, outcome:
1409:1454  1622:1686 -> 1.33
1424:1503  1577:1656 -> 1.17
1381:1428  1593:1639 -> 1.21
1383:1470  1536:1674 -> 1.14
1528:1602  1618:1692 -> 1.31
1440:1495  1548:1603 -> 1.02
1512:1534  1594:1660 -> 1.45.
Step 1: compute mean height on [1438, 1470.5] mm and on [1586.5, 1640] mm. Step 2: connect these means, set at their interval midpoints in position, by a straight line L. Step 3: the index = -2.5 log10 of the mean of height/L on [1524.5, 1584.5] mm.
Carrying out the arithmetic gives 0.20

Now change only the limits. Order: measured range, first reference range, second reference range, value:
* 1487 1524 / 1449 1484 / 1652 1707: 0.09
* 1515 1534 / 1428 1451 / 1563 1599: 0.25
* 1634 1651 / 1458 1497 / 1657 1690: -0.06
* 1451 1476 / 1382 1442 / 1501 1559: -0.13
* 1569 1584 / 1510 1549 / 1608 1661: 0.00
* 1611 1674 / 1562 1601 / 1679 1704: -0.09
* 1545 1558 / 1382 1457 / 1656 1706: 0.11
